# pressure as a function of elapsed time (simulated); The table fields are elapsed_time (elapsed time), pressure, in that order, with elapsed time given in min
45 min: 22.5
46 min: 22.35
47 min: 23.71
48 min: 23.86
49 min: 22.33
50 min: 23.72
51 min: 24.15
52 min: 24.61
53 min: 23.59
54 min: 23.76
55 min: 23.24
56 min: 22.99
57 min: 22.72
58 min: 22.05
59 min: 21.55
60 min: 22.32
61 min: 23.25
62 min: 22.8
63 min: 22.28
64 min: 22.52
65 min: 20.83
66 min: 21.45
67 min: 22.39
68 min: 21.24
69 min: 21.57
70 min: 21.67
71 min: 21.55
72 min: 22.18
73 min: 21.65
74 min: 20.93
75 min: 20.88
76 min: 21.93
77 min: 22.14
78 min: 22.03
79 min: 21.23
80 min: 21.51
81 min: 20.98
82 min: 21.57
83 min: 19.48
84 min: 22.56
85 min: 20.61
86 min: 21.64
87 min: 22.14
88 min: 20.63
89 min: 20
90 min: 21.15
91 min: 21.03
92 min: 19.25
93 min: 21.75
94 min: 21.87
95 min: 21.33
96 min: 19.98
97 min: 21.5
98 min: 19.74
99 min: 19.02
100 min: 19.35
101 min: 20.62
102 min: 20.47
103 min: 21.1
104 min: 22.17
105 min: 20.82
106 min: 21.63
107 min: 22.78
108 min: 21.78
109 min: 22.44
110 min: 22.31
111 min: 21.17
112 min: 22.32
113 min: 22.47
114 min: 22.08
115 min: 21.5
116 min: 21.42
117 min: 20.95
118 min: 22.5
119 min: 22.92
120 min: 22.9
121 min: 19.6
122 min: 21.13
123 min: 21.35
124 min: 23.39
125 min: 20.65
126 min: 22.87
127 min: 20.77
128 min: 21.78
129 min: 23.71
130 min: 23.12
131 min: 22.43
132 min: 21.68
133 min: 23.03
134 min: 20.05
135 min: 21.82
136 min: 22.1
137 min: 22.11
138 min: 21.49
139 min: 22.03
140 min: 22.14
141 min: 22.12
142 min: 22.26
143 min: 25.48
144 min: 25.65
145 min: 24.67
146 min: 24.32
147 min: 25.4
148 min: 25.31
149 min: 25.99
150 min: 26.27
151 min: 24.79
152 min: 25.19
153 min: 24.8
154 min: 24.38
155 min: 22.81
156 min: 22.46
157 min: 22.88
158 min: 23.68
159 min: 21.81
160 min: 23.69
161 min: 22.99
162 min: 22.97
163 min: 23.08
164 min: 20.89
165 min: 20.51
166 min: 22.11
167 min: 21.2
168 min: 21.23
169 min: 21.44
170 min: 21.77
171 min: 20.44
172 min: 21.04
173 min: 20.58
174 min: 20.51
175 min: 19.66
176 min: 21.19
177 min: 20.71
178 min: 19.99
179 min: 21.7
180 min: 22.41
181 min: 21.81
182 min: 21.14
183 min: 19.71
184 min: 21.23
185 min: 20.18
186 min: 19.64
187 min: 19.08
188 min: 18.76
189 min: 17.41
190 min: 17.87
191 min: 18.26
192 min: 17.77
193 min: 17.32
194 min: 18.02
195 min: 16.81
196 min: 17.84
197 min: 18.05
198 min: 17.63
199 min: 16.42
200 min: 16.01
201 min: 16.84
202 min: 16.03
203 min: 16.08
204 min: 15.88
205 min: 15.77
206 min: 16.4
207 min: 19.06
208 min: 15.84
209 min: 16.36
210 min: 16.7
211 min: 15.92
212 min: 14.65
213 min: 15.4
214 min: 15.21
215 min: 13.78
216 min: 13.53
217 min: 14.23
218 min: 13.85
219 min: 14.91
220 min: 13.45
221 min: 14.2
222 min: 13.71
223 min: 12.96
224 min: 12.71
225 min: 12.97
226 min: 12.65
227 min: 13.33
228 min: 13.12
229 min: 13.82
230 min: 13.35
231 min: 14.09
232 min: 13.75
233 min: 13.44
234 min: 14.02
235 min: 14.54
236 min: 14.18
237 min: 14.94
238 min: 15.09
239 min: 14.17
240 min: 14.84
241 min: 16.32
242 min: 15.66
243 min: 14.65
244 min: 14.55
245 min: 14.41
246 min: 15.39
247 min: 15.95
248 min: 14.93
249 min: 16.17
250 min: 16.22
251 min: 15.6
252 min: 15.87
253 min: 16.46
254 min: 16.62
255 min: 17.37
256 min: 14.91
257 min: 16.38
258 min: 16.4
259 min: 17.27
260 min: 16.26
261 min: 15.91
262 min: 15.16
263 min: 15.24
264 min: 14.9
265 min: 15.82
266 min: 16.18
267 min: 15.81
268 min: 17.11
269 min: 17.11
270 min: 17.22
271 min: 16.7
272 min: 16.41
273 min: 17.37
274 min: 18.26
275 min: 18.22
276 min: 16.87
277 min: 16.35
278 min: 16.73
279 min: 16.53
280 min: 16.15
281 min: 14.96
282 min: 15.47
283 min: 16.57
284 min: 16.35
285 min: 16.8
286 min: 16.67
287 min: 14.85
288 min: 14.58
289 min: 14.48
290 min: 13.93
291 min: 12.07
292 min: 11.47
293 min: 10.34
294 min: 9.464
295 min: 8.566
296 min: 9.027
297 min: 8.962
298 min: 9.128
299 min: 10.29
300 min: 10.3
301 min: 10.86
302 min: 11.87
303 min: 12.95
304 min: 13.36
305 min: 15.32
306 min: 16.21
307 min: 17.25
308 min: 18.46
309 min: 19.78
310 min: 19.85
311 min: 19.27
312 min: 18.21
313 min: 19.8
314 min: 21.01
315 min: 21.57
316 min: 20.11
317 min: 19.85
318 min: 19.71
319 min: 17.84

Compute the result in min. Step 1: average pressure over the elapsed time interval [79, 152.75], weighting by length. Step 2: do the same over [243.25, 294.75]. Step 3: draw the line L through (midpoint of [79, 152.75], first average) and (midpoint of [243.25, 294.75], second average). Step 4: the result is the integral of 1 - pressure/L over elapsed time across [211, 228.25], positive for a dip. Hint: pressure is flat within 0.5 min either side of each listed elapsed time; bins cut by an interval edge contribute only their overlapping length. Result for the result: 3.7 min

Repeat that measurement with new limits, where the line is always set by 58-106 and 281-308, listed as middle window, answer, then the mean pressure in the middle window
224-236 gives 1.6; 13.5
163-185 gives -4.1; 21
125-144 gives -3.0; 22.3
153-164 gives -2.8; 23.1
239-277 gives -4.2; 16.1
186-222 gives 0.6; 16.3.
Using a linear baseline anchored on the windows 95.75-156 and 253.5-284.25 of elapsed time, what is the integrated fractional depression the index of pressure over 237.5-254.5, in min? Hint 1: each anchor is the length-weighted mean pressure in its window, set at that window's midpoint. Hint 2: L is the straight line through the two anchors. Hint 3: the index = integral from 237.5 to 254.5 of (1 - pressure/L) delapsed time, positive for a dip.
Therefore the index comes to 1.9 min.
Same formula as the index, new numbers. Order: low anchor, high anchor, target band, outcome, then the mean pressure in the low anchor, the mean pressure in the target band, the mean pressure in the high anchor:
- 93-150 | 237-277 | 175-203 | 0.4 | 22.1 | 18.8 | 16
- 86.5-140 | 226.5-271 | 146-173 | -5.0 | 21.5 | 23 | 15.3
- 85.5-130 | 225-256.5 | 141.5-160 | -4.8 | 21.4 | 24.3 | 14.8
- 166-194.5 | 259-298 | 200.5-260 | 8.2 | 20.1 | 15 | 15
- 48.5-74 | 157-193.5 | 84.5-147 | -0.5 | 22.5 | 21.8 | 20.7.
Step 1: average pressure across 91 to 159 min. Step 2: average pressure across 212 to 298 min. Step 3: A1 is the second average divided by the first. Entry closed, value 0.7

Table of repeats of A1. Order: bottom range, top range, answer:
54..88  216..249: 0.65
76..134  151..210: 0.93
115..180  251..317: 0.69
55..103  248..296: 0.72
